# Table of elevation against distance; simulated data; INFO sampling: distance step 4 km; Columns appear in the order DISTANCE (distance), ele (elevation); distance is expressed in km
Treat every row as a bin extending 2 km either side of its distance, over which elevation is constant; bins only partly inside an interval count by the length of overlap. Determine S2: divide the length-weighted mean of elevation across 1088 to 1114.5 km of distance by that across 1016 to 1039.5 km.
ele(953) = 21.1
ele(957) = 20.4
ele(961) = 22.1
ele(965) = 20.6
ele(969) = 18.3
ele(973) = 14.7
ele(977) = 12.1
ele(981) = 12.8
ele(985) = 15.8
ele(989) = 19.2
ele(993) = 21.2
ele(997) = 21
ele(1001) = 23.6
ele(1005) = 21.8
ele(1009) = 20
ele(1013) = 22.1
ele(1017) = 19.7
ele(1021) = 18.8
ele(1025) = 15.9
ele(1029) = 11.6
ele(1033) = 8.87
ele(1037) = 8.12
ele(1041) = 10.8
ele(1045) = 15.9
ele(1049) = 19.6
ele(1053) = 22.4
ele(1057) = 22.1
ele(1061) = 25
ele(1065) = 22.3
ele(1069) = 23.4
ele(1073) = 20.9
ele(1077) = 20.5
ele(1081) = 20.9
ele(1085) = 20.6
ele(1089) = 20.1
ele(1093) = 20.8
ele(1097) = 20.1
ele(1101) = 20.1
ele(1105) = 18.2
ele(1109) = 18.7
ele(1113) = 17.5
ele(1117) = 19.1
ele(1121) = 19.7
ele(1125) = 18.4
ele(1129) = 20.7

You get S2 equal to 1.43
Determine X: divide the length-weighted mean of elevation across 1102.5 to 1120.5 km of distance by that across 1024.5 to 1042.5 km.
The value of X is 1.74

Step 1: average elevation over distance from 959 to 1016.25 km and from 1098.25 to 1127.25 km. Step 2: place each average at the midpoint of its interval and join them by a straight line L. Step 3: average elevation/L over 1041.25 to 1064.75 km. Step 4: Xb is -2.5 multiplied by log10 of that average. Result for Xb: -0.08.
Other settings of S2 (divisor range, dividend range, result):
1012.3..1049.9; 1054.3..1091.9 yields 1.47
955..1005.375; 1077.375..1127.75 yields 1.05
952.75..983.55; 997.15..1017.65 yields 1.23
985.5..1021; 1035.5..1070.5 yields 0.91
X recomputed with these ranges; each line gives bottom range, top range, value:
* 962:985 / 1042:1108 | 1.29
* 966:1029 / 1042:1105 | 1.13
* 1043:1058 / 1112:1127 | 0.94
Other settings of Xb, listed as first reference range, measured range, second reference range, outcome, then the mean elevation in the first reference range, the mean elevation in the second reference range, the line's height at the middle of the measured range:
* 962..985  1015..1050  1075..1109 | 0.26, 16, 20.1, 18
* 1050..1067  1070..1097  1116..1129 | 0.04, 22.8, 19.3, 21.4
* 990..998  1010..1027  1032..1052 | -0.13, 20.9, 13.3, 17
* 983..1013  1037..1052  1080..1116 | 0.32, 20.5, 19.6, 20.1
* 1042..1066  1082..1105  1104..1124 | -0.04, 20.7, 18.6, 19.4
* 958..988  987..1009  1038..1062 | -0.22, 16.8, 18.6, 17.4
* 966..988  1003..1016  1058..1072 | -0.17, 15.2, 23.3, 18.2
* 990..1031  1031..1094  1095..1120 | 0.02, 19.6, 19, 19.2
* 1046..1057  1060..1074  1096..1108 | -0.13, 20.7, 19.4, 20.3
